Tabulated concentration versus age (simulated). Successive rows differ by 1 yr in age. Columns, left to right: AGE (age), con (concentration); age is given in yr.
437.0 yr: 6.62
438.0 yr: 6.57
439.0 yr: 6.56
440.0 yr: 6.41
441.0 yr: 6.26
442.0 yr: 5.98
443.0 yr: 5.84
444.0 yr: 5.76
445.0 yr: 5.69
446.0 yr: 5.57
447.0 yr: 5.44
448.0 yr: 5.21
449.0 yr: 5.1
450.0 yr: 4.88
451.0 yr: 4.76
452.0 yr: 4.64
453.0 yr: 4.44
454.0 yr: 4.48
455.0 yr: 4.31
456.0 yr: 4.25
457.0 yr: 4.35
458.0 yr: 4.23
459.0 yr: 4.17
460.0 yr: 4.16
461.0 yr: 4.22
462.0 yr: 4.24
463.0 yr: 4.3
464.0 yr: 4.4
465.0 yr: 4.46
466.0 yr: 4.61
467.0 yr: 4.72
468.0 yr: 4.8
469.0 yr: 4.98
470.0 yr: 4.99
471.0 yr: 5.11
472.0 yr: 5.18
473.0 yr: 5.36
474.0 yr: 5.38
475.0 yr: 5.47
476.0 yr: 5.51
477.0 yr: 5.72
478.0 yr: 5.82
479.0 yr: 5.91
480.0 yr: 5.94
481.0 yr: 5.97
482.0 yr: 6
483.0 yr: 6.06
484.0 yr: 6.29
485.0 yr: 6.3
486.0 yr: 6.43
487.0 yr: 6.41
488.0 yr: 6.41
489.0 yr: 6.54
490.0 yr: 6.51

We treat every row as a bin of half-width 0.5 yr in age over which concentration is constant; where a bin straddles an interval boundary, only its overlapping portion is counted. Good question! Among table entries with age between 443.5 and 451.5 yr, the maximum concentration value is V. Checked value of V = 5.76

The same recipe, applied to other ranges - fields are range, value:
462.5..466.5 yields 4.61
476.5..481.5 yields 5.97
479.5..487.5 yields 6.43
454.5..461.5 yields 4.35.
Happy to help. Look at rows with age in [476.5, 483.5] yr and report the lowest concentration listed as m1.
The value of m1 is 5.72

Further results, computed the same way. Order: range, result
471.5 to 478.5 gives 5.18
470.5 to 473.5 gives 5.11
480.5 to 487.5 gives 5.97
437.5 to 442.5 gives 5.98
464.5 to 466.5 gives 4.46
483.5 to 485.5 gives 6.29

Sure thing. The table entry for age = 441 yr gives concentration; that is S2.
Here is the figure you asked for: 6.26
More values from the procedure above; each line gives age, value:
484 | 6.29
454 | 4.48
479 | 5.91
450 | 4.88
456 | 4.25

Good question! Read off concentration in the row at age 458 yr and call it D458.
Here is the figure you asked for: 4.23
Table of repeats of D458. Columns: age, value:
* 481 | 5.97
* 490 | 6.51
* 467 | 4.72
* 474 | 5.38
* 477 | 5.72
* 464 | 4.4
